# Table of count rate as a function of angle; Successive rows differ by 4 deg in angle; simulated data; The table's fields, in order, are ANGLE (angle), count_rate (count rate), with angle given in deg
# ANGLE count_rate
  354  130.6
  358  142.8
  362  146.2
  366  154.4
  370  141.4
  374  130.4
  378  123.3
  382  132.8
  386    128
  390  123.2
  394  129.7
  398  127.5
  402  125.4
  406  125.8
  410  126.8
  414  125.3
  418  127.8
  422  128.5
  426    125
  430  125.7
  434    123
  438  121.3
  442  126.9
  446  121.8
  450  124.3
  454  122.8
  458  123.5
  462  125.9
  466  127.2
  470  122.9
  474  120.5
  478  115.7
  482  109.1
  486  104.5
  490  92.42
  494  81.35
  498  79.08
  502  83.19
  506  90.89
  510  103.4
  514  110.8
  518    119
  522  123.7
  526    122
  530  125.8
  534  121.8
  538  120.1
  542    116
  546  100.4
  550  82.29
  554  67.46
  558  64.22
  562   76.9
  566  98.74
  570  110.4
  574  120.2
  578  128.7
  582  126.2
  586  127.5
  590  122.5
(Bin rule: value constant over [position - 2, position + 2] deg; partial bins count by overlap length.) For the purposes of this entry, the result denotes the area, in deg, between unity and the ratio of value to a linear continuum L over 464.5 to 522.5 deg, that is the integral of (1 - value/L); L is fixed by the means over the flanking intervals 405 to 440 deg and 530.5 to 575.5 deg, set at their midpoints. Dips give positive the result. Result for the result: 3.1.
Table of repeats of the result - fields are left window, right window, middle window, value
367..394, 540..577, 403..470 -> -3.4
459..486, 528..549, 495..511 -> 4.0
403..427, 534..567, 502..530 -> -2.7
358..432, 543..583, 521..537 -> -2.9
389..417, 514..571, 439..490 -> -1.3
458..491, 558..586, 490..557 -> 5.9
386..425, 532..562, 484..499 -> 2.4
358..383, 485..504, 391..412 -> -0.2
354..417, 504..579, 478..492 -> 1.3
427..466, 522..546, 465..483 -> 0.5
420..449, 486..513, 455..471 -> -2.2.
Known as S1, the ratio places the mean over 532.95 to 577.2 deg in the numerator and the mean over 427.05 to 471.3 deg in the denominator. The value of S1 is 0.8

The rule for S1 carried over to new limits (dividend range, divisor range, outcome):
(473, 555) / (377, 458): 0.83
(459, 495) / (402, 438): 0.89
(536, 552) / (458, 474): 0.84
